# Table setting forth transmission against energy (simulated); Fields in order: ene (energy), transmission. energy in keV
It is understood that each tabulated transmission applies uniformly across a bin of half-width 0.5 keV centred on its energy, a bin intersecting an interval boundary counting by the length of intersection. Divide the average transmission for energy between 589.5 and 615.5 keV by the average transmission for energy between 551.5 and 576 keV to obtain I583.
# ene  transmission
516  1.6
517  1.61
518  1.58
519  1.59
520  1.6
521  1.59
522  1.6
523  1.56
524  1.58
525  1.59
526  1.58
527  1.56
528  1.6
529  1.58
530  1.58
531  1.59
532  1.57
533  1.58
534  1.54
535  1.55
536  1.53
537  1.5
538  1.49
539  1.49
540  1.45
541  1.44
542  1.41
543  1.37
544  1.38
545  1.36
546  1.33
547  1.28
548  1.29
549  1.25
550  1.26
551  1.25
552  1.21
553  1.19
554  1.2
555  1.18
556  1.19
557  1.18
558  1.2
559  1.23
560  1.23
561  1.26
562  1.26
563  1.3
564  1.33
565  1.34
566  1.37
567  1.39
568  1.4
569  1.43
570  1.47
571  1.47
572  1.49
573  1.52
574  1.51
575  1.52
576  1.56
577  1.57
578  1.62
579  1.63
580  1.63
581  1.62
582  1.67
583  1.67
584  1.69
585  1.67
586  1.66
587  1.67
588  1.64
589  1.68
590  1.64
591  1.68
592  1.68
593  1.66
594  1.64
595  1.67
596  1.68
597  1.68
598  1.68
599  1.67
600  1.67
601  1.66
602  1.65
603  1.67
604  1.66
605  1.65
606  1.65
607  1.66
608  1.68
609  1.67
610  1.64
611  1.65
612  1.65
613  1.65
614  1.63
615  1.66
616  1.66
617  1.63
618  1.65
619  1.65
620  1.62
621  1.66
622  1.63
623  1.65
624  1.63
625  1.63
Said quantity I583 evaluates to 1.25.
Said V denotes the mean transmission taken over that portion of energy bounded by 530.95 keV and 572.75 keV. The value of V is 1.36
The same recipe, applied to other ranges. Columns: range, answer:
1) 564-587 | 1.54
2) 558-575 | 1.37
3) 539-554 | 1.32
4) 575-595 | 1.64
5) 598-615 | 1.66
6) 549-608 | 1.5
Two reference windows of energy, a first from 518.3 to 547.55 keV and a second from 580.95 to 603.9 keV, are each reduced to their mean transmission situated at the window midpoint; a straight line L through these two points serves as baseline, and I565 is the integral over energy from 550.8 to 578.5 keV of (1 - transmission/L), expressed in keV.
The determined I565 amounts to 4.2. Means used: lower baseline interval 1.51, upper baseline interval 1.67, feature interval 1.35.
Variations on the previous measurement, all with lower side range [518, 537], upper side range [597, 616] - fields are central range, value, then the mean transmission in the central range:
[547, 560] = 3.1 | 1.22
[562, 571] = 1.3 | 1.38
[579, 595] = -0.2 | 1.66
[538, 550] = 1.7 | 1.37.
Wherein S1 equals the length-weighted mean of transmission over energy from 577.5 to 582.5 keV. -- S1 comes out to 1.63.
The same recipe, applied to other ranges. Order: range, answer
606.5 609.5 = 1.67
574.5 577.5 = 1.55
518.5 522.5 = 1.6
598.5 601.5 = 1.67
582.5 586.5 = 1.67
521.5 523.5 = 1.58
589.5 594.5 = 1.66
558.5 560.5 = 1.23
